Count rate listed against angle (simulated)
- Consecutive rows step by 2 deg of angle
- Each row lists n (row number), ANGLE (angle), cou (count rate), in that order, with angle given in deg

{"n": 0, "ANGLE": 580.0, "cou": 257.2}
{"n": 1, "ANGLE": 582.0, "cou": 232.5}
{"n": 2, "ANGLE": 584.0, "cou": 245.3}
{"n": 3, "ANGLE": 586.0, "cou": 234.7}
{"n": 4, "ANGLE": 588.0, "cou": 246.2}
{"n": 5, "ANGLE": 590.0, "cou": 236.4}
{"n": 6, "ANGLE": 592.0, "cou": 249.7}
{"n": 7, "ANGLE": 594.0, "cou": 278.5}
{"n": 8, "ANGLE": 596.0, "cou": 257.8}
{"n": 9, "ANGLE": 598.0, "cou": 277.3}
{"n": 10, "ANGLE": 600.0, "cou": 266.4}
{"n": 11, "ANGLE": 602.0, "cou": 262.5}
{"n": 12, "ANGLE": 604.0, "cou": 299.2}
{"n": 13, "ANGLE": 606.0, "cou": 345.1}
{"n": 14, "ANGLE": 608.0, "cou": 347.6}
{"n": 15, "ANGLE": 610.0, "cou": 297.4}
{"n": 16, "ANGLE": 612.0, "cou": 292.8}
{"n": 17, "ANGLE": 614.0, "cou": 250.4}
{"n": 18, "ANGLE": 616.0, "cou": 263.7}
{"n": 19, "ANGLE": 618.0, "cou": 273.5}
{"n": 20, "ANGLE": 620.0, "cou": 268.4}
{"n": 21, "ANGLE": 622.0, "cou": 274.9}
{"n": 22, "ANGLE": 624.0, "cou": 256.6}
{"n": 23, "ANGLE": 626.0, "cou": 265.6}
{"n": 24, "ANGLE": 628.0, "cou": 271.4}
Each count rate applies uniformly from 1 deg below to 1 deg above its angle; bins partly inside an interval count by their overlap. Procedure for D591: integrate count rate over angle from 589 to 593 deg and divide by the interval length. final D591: 243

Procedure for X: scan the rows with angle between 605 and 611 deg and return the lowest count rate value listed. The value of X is 297.4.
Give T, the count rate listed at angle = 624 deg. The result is 256.6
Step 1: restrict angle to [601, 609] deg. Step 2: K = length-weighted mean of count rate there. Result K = 314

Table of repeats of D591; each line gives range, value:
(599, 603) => 264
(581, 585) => 239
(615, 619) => 269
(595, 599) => 268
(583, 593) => 242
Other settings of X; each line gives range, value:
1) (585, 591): 234.7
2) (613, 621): 250.4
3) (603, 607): 299.2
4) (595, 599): 257.8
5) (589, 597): 236.4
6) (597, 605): 262.5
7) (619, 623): 268.4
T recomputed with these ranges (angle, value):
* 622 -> 274.9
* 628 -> 271.4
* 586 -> 234.7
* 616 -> 263.7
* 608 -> 347.6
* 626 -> 265.6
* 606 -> 345.1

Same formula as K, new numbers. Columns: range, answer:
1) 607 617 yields 290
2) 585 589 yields 240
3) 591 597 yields 262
